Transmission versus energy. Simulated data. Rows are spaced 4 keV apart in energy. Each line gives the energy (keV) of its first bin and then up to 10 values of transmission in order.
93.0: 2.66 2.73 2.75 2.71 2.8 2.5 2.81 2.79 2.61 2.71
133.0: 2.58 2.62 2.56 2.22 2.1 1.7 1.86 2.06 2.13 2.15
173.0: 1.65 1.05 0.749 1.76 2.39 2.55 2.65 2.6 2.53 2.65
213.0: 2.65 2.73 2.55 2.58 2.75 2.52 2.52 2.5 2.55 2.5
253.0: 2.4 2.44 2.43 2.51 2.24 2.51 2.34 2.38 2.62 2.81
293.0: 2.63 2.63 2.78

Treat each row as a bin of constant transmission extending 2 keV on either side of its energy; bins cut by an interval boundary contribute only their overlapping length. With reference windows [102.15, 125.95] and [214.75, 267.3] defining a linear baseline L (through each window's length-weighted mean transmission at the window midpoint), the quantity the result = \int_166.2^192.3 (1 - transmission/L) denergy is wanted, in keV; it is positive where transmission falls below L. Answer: 9.3 keV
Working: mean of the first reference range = 2.71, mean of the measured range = 1.69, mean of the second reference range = 2.54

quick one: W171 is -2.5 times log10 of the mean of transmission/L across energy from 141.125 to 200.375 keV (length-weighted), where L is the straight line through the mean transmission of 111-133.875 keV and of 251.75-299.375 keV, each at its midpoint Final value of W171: 0.31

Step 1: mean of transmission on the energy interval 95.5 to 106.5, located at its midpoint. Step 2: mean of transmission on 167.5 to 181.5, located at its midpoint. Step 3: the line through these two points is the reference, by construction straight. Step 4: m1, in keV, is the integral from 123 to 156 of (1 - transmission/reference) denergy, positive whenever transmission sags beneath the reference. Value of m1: -4.9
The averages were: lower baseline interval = 2.73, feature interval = 2.37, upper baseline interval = 1.44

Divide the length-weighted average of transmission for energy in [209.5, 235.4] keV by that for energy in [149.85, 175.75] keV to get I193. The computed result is 1.4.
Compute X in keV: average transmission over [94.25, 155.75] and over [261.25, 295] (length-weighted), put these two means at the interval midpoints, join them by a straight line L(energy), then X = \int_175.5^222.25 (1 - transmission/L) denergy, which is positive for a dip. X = 5.08 keV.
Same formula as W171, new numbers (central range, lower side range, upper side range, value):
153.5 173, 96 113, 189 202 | 0.30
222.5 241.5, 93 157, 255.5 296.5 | -0.03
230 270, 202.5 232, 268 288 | 0.03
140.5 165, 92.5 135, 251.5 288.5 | 0.27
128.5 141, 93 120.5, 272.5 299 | 0.03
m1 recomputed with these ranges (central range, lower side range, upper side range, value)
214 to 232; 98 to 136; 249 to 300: -0.57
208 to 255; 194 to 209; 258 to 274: -1.09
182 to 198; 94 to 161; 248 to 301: 1.79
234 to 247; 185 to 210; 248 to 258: -0.37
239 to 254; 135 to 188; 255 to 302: -0.90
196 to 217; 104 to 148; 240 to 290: -0.77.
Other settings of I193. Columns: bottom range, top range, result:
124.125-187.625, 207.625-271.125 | 1.25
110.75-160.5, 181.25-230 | 1.02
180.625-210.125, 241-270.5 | 1.06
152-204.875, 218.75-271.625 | 1.27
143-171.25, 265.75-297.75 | 1.24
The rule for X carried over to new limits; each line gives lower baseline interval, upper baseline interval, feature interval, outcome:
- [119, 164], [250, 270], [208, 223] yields -1.61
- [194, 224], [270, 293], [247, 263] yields 0.74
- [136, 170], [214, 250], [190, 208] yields -1.33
